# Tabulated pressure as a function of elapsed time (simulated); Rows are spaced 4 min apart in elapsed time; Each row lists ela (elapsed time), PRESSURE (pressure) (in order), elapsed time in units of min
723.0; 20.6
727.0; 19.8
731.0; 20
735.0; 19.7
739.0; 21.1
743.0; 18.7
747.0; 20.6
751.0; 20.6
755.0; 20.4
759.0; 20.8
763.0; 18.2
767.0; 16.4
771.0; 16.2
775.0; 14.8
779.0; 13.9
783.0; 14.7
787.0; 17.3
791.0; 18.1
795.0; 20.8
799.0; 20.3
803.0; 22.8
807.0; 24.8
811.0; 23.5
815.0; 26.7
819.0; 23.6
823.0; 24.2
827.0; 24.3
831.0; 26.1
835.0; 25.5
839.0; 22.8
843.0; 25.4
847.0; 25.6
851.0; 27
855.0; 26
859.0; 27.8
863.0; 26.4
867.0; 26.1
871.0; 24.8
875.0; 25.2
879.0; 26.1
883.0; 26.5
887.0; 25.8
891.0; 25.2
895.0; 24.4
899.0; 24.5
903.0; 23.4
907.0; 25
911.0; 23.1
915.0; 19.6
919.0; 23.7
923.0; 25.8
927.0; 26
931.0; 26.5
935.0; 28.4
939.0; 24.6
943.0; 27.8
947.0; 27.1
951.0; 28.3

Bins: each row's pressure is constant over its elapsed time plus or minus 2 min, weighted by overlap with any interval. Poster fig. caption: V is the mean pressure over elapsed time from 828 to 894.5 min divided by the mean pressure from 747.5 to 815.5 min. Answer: 1.33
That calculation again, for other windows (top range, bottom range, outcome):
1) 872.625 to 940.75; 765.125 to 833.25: 1.21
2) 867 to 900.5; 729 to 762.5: 1.26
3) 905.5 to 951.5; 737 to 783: 1.40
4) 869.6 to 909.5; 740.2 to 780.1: 1.38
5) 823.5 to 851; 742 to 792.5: 1.41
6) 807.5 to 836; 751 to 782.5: 1.43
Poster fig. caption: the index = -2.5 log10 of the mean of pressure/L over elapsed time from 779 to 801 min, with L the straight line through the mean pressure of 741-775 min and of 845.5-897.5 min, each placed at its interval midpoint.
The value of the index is 0.17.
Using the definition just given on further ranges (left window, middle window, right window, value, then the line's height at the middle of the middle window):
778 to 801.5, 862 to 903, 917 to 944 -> -0.10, 23.2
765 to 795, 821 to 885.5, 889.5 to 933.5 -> -0.23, 20.7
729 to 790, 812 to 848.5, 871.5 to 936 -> -0.16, 21.5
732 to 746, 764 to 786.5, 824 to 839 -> 0.37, 21.9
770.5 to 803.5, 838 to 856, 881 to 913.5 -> -0.19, 21.4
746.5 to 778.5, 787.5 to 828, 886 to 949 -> -0.12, 20.2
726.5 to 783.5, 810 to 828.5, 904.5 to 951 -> -0.17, 21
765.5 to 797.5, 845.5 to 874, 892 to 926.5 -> -0.24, 21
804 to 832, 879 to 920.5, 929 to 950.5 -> 0.08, 26.2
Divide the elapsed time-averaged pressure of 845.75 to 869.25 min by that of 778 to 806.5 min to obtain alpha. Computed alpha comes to 1.41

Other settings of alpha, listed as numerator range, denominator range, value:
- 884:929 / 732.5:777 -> 1.29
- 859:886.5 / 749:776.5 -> 1.42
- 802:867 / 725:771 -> 1.29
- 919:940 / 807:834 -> 1.05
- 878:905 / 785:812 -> 1.20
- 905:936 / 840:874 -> 0.95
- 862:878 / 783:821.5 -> 1.18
